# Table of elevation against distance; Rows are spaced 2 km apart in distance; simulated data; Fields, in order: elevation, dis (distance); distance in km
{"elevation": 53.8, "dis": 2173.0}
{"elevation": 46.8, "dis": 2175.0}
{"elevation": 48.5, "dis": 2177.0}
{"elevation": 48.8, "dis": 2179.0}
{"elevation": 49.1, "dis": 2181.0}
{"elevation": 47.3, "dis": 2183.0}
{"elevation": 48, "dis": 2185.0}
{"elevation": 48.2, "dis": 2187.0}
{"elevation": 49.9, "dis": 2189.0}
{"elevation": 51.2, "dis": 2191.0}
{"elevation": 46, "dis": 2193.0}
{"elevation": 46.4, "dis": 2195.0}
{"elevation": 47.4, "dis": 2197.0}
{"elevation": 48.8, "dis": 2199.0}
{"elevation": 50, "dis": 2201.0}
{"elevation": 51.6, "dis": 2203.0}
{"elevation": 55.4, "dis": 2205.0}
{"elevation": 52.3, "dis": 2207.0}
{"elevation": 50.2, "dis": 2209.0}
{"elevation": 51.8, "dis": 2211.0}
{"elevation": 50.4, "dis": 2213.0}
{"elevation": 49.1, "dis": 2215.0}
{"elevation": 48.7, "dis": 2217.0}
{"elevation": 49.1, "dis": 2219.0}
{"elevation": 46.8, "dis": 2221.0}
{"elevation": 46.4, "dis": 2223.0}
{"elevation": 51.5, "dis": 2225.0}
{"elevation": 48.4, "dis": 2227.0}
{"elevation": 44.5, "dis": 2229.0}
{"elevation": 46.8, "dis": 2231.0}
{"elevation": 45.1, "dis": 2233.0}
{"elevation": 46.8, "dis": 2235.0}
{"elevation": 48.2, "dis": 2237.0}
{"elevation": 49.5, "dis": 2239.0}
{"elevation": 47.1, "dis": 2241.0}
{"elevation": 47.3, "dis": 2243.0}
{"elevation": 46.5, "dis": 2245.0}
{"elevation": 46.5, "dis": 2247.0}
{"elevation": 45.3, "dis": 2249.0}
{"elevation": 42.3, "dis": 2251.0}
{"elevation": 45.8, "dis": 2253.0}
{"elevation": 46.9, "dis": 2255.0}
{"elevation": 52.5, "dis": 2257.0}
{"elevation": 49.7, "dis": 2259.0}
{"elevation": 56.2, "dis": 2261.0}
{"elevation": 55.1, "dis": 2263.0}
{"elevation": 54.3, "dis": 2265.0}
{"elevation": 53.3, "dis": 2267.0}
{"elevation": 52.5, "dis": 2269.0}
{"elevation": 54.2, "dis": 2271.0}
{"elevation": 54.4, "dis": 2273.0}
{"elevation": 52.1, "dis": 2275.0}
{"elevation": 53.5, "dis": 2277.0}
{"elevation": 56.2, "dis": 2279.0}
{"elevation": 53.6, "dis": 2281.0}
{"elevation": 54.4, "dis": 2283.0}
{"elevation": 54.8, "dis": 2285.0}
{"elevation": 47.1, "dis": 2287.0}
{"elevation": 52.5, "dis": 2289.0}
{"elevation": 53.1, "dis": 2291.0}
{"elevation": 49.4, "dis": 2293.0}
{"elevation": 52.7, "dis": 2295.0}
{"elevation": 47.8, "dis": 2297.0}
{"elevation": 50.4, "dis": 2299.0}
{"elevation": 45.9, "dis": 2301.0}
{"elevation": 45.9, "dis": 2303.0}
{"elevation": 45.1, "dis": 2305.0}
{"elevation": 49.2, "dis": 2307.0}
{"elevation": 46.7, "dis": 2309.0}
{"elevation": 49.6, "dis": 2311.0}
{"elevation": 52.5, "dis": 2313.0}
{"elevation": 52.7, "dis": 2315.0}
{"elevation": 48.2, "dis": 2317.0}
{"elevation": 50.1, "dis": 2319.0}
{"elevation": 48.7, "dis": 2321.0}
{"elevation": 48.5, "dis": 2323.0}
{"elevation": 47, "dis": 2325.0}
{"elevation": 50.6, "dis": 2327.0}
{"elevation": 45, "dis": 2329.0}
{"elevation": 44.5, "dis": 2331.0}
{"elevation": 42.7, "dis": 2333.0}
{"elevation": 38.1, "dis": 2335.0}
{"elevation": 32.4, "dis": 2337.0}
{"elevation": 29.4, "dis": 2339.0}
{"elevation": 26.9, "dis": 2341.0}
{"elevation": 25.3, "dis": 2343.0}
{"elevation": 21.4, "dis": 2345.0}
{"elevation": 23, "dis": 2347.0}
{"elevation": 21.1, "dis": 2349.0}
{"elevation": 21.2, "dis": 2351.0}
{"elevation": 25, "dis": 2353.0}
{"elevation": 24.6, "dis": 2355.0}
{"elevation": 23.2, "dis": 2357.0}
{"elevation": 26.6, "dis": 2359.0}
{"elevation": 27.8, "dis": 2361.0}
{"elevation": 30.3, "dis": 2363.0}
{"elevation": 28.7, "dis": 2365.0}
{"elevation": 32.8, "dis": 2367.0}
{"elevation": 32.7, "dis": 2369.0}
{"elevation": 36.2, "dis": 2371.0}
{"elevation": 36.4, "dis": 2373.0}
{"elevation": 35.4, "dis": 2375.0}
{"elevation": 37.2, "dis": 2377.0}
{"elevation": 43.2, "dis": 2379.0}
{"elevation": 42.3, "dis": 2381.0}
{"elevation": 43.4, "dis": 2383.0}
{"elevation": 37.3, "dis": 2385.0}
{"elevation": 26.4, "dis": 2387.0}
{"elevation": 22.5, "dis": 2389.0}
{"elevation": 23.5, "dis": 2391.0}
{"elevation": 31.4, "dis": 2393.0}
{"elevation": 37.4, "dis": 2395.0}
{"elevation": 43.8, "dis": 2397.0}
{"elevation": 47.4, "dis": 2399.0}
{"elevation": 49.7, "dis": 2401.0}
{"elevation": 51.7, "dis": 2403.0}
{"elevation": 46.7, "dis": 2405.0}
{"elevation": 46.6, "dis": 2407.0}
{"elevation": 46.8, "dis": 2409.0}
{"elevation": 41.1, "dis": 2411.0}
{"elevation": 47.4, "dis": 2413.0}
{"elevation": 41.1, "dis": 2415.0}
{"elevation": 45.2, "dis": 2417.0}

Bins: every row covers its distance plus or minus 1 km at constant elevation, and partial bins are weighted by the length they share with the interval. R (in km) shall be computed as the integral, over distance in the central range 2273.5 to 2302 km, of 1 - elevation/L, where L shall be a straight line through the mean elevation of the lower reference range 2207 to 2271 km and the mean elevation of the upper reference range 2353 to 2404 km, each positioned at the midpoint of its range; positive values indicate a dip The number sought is -5.0 km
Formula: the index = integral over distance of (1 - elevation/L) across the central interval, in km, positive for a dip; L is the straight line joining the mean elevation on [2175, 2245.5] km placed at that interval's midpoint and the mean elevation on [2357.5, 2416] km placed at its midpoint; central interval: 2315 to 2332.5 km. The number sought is -2.7 km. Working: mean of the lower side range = 48.6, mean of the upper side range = 37.6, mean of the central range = 48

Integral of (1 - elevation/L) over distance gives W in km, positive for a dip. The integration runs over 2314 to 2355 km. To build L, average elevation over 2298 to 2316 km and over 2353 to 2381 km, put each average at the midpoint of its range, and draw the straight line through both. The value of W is 4.9 km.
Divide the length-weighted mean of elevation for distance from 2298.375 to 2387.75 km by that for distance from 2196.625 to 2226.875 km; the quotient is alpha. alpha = 0.8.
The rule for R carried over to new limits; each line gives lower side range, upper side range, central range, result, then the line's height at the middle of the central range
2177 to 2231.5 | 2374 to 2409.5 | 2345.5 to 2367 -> 8.3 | 41.3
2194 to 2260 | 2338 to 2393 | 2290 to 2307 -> -4.4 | 38.8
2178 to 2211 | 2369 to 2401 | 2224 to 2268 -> -2.6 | 46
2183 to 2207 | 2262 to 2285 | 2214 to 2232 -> 1.1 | 51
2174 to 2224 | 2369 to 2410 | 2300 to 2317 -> -2.0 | 43.4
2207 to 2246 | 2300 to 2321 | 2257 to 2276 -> -2.0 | 48.4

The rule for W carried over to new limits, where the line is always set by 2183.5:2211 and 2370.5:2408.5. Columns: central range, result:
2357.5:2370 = 3.36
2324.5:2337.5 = -0.27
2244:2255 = 0.32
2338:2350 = 4.92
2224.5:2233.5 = 0.15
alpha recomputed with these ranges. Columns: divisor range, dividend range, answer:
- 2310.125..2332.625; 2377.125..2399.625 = 0.74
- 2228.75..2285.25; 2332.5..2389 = 0.61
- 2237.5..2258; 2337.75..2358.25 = 0.52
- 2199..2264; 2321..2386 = 0.70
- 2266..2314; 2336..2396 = 0.59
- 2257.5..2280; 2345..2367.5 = 0.47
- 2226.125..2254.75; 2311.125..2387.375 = 0.78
